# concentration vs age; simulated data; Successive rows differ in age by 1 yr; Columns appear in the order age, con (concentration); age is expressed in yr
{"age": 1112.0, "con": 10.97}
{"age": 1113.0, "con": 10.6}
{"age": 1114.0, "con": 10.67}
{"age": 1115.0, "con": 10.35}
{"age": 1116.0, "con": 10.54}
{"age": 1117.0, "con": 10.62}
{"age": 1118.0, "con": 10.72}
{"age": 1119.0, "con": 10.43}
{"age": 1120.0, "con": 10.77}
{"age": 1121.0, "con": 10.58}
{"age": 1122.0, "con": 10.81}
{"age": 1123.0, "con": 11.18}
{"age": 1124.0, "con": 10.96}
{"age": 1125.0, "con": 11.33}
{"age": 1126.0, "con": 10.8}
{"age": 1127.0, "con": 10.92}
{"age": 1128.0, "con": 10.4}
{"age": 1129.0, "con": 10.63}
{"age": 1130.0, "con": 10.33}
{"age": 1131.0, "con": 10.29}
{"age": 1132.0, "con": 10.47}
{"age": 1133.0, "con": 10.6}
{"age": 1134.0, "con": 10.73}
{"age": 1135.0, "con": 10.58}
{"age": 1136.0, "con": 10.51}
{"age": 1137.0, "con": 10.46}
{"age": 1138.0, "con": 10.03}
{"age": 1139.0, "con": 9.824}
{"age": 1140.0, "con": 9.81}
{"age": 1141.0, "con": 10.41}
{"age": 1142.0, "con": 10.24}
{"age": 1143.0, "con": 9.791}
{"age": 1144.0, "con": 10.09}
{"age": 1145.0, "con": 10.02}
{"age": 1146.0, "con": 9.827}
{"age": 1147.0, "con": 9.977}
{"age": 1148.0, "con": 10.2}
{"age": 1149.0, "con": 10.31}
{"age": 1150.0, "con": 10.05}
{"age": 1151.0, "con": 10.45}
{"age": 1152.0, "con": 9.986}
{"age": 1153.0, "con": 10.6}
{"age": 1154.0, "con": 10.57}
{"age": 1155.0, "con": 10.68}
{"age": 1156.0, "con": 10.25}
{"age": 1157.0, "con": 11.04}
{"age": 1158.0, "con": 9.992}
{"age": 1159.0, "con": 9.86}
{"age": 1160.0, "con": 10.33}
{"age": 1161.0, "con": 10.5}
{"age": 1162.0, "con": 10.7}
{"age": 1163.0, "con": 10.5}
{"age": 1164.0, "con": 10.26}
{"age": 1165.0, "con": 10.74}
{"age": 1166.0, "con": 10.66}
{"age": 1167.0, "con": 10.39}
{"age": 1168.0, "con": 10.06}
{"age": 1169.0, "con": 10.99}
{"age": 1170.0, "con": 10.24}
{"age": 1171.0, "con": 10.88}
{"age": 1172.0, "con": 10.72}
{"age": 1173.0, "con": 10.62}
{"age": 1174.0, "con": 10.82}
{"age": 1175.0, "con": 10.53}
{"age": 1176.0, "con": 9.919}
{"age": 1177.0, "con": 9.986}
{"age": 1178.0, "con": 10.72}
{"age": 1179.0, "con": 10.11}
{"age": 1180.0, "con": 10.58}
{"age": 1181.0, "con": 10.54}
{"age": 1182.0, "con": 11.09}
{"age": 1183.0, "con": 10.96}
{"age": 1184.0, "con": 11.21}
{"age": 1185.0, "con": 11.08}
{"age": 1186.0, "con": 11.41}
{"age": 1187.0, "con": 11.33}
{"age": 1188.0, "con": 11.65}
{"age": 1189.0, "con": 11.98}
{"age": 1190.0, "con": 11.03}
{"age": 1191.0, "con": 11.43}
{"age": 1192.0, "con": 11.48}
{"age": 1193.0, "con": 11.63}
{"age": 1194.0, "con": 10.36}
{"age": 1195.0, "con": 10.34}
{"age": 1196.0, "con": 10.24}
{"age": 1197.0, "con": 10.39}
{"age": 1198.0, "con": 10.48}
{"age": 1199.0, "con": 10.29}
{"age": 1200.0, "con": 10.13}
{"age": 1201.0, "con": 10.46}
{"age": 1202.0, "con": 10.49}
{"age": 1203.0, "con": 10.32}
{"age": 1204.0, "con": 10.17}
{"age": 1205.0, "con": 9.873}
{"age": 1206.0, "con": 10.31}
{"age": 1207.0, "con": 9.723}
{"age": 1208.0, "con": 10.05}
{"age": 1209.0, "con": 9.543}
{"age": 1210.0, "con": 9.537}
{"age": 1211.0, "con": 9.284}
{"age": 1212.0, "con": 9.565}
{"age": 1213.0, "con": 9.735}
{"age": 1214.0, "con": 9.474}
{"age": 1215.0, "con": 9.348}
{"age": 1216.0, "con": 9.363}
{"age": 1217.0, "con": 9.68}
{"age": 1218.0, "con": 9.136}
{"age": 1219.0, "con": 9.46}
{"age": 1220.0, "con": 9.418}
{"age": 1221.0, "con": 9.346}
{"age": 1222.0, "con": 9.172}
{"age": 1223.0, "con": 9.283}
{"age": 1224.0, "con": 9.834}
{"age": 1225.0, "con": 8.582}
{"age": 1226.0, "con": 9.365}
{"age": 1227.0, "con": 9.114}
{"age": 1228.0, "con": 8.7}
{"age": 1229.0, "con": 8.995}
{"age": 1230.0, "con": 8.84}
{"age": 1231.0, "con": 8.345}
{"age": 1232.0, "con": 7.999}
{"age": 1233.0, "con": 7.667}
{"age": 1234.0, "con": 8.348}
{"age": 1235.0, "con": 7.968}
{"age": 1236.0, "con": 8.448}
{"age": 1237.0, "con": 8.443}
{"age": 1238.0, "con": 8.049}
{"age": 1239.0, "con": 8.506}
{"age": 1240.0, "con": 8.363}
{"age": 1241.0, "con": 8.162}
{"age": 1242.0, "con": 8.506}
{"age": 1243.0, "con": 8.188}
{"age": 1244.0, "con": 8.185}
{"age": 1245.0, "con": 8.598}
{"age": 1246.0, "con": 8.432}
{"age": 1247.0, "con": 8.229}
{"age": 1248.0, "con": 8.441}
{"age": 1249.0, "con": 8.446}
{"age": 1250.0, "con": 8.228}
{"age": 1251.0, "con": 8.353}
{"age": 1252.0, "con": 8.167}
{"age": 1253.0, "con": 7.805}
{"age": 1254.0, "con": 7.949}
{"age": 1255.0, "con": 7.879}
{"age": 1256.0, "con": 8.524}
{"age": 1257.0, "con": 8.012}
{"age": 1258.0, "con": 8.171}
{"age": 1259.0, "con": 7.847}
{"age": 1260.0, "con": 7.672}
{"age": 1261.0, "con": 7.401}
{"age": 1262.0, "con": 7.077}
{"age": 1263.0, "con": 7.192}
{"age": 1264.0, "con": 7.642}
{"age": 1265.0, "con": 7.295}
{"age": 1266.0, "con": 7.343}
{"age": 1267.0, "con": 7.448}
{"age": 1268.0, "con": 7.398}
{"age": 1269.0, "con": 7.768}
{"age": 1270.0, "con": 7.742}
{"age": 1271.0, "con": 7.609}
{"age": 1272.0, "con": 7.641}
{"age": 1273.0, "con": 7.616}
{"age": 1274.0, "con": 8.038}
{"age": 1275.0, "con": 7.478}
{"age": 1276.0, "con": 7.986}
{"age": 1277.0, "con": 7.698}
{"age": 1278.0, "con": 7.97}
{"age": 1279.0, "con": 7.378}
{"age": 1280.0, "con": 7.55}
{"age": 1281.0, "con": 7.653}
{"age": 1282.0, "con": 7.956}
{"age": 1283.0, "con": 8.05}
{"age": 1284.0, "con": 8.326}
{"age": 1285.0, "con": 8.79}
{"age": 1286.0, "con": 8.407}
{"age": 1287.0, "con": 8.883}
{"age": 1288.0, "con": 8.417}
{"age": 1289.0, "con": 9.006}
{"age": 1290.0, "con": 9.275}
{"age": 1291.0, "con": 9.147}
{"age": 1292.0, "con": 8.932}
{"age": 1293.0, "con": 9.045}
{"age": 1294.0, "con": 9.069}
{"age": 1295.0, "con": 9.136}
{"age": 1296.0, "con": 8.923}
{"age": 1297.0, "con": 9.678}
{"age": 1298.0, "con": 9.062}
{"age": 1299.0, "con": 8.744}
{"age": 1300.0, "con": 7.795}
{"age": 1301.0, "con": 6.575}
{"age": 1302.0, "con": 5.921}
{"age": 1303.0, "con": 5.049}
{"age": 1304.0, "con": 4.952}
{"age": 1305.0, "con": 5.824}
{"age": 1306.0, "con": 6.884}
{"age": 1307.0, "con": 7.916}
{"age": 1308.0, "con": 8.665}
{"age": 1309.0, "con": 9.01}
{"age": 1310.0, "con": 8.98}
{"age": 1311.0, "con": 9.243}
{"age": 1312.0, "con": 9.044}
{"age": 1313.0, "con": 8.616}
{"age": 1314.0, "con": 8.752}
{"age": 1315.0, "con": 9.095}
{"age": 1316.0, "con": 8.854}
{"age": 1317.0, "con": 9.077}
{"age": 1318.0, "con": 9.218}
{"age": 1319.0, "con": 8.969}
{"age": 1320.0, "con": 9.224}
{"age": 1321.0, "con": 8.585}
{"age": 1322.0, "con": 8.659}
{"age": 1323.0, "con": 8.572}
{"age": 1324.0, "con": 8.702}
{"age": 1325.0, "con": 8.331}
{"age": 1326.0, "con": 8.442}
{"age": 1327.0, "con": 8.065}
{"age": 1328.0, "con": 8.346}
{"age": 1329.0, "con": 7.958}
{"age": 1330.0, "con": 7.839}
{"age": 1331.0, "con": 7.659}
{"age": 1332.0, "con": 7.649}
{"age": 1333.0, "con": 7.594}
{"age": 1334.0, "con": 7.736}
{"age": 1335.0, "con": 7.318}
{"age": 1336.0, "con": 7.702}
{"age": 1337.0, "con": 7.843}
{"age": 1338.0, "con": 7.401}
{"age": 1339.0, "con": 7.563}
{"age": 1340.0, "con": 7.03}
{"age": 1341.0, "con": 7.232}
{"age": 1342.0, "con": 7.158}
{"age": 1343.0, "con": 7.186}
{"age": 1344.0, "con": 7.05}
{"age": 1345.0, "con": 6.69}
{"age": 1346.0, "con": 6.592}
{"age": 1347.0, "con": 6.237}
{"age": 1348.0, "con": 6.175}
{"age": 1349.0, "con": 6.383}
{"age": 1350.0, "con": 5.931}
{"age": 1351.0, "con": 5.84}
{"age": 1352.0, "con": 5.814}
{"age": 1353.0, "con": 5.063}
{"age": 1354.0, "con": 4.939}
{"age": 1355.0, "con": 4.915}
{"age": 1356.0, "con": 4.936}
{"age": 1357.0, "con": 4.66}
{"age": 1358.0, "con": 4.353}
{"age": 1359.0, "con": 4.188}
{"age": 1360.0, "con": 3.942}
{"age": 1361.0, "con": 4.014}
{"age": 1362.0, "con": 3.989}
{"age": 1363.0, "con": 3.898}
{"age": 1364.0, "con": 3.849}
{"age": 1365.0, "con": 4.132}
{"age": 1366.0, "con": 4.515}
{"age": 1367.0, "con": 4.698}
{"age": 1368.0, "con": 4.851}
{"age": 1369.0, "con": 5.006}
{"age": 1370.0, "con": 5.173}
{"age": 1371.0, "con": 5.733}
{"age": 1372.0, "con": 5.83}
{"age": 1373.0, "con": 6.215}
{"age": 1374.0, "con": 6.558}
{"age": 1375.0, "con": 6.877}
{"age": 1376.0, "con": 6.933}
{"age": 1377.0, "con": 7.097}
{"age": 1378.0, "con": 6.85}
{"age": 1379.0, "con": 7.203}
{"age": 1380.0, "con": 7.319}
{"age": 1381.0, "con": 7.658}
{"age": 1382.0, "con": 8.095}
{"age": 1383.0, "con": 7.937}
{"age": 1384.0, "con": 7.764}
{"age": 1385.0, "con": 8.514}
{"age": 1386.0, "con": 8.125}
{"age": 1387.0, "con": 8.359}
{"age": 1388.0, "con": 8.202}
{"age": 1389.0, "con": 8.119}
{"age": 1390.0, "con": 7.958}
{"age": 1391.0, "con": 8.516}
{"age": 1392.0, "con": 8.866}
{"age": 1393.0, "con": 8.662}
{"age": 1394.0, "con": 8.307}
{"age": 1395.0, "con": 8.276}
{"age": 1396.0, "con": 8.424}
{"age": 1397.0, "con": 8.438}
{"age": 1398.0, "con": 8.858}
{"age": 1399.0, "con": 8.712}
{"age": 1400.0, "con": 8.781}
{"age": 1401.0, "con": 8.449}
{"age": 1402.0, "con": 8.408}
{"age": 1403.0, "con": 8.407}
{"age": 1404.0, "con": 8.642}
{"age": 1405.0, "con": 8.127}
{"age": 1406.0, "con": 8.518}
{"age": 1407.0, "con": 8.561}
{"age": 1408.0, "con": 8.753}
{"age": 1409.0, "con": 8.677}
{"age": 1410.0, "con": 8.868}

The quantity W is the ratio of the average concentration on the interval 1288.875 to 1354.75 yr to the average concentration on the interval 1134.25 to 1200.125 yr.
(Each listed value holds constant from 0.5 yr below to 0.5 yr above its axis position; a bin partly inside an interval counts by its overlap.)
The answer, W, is 0.74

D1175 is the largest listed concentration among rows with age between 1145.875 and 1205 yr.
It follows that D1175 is 11.98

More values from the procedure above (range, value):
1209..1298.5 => 9.834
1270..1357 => 9.678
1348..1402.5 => 8.866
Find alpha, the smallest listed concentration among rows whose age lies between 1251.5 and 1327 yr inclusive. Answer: 4.952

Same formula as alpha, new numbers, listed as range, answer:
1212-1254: 7.667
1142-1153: 9.791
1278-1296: 7.378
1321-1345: 6.69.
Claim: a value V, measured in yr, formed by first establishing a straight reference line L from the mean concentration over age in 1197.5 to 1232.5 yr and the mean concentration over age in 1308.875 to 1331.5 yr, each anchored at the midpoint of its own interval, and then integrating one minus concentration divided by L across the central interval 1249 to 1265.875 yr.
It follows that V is 2.5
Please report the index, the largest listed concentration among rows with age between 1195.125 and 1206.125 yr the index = 10.49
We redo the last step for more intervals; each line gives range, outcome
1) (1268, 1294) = 9.275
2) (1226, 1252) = 9.365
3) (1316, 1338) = 9.224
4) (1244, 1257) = 8.598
